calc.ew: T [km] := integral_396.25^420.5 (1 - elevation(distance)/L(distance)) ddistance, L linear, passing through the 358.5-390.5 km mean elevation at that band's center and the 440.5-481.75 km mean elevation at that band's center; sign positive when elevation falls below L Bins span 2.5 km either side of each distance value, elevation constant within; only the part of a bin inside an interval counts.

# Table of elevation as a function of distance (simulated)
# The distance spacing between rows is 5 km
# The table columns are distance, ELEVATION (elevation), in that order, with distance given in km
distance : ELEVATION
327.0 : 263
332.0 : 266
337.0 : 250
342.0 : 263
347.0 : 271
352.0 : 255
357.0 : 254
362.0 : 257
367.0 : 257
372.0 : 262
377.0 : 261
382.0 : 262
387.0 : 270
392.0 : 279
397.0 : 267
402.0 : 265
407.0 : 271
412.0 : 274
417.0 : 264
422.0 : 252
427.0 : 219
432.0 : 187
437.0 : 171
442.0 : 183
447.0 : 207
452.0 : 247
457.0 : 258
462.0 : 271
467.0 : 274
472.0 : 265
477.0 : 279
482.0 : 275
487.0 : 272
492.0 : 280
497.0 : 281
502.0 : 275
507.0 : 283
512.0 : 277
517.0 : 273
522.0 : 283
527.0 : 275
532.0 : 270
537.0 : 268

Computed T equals -0.9 km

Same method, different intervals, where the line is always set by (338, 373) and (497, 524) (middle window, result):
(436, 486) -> 4.9 km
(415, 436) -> 3.3 km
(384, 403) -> -0.5 km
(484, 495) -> 0.0 km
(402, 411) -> -0.1 km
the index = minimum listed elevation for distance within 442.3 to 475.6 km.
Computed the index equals 207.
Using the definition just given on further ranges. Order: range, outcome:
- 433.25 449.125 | 171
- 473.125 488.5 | 272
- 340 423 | 252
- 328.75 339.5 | 250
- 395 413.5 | 265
